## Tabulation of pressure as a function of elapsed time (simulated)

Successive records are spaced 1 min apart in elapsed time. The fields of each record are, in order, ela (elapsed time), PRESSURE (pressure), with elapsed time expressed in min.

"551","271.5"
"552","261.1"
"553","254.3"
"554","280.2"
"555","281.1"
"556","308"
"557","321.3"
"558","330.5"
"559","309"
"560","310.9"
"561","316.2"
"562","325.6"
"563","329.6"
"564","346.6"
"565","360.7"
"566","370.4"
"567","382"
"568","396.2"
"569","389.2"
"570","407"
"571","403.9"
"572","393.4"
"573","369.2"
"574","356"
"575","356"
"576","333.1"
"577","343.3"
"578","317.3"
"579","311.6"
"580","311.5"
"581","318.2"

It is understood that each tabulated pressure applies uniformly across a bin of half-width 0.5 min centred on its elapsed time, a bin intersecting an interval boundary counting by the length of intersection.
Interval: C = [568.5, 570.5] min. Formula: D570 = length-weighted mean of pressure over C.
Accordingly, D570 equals 398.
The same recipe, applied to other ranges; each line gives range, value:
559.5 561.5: 314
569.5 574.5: 386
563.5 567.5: 365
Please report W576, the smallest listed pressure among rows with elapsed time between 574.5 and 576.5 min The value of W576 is 333.1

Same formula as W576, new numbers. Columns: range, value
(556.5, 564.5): 309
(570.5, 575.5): 356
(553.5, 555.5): 280.2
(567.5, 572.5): 389.2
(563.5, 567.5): 346.6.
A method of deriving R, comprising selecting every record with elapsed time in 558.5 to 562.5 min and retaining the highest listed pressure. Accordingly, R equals 325.6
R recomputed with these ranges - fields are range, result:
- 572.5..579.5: 369.2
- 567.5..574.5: 407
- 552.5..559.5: 330.5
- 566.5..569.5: 396.2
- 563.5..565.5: 360.7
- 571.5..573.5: 393.4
